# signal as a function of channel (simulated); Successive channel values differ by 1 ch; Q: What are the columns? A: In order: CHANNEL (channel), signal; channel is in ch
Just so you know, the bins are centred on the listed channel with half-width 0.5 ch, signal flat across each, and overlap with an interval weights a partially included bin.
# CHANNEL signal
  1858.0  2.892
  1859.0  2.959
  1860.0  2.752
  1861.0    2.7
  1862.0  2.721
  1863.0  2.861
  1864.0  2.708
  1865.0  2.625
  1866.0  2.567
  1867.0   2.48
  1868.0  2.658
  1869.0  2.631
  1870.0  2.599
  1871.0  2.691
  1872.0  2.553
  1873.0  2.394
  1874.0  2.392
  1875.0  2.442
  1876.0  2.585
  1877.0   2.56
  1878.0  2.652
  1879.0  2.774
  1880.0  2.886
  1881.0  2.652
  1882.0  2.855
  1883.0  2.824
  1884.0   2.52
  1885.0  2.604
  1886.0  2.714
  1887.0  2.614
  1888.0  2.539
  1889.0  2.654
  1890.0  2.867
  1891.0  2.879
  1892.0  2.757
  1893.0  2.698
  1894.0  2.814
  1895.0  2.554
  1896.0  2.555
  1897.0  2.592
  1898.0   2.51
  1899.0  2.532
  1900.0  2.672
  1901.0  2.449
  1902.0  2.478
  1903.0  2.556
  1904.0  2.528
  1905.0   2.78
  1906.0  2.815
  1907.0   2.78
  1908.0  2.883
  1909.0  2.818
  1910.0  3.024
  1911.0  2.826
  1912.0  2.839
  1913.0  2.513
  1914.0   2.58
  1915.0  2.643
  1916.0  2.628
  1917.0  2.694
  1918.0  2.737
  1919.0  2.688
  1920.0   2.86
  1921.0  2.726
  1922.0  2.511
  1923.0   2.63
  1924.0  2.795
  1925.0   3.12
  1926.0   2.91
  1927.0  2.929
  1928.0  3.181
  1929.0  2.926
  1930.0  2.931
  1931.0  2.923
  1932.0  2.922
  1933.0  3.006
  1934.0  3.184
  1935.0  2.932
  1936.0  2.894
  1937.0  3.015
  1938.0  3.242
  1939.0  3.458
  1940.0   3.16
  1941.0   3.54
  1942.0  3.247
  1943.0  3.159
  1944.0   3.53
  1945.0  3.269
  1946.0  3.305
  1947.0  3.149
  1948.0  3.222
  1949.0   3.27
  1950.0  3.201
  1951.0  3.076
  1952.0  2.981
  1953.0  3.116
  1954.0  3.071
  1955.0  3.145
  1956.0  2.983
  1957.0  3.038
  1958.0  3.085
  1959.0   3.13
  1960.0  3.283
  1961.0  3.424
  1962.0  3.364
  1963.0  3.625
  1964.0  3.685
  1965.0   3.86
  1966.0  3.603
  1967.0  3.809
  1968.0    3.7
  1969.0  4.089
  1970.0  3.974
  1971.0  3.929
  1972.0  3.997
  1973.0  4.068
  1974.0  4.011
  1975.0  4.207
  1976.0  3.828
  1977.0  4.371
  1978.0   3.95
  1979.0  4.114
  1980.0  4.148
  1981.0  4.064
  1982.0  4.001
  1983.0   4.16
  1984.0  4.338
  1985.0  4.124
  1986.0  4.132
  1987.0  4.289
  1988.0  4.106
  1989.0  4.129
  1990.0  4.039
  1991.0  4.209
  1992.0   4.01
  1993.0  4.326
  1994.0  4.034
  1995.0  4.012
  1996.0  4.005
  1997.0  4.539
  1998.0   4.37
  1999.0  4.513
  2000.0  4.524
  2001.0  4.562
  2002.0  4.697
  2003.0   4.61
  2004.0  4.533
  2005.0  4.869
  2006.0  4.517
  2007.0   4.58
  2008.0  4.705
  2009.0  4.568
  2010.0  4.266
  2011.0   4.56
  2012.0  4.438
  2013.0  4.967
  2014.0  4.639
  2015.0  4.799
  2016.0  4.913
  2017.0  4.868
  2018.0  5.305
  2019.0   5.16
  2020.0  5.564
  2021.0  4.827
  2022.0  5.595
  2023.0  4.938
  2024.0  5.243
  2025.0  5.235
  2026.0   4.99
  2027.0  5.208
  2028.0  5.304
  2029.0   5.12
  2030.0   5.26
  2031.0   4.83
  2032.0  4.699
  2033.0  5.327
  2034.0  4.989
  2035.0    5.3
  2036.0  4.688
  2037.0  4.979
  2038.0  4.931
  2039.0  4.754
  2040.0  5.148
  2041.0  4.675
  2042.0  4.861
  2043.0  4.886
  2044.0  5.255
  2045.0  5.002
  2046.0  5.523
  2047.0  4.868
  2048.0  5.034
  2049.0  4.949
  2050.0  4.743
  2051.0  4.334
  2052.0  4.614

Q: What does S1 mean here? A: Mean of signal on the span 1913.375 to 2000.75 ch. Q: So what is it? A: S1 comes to 3.49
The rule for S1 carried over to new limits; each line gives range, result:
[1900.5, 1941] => 2.85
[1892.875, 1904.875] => 2.58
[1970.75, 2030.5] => 4.53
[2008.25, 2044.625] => 4.97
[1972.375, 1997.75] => 4.13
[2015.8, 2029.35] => 5.17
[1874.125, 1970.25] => 2.95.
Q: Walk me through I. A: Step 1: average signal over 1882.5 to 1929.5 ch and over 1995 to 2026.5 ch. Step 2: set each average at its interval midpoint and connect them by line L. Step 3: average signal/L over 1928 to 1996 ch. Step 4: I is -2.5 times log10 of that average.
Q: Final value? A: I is 0.07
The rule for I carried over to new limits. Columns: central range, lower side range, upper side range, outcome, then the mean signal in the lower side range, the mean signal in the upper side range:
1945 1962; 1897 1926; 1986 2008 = 0.11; 2.7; 4.36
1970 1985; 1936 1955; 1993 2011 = -0.04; 3.21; 4.46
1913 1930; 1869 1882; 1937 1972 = 0.10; 2.61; 3.38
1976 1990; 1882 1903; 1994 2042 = 0.02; 2.64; 4.82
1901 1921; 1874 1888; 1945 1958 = 0.06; 2.65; 3.13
